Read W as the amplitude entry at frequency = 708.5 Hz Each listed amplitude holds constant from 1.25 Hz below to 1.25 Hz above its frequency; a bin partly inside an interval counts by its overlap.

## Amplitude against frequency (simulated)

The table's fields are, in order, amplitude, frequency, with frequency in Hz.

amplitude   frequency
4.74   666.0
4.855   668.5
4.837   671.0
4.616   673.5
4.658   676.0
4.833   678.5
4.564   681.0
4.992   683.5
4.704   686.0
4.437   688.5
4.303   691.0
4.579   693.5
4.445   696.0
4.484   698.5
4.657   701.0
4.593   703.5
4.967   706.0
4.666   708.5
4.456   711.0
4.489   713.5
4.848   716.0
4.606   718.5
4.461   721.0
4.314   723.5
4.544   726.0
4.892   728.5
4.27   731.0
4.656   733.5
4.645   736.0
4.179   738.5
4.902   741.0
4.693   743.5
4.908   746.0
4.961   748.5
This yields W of 4.666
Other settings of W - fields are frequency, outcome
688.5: 4.437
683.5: 4.992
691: 4.303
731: 4.27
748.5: 4.961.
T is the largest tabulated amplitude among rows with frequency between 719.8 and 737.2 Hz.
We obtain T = 4.892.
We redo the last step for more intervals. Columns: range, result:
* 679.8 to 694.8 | 4.992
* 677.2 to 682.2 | 4.833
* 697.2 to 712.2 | 4.967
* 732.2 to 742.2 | 4.902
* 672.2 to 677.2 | 4.658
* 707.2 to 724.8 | 4.848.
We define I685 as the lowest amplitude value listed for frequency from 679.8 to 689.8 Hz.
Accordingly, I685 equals 4.437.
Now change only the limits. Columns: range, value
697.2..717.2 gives 4.456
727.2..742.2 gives 4.179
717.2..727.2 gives 4.314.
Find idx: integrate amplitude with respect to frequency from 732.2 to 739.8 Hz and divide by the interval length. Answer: 4.49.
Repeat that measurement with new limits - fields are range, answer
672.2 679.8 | 4.7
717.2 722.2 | 4.54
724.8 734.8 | 4.59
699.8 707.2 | 4.74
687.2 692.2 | 4.37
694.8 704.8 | 4.55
